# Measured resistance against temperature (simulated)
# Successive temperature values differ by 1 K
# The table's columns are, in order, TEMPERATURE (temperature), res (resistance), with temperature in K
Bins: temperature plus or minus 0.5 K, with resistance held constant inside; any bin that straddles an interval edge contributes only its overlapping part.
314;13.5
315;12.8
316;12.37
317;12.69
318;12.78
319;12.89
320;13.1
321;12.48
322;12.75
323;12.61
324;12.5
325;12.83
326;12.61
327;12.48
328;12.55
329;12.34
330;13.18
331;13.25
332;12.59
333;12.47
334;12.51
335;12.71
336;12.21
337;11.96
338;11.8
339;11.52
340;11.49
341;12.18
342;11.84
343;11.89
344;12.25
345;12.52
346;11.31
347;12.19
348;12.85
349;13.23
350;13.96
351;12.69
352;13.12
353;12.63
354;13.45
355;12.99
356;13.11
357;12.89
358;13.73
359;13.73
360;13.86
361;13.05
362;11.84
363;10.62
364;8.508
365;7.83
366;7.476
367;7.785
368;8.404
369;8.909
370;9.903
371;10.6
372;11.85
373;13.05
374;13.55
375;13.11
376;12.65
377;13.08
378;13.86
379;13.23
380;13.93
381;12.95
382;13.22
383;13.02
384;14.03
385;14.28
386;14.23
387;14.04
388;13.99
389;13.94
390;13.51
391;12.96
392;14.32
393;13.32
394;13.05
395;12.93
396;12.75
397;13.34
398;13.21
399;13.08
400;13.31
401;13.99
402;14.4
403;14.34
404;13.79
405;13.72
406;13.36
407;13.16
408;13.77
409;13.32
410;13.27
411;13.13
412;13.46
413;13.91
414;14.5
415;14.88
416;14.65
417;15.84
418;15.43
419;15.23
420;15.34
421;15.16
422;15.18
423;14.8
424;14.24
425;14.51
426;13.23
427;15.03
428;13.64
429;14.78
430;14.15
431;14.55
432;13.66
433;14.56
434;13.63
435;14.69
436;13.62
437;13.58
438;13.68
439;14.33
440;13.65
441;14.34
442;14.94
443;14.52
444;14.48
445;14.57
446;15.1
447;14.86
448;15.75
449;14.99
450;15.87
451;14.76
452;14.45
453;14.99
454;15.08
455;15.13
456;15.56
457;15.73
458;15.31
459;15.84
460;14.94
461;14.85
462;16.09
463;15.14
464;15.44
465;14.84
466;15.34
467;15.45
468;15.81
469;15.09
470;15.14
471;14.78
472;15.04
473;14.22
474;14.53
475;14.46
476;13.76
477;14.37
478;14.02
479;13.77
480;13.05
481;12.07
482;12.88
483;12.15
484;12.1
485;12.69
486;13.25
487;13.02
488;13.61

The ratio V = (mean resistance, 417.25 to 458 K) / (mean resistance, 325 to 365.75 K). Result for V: 1.19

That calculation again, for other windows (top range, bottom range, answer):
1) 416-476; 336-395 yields 1.20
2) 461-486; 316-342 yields 1.14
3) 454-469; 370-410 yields 1.15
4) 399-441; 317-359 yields 1.12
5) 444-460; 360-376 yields 1.43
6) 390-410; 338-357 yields 1.08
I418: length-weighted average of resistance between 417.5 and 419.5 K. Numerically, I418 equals 15.3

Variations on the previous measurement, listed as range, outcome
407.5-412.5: 13.4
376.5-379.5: 13.4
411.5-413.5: 13.7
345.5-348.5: 12.1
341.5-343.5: 11.9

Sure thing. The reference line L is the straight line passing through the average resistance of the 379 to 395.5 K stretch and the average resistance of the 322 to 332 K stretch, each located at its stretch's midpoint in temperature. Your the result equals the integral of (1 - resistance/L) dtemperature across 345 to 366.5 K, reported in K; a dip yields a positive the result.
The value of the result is 1.6 K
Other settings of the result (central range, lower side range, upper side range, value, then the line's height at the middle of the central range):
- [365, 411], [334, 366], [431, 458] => 1.4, 13.2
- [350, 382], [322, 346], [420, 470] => 2.7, 13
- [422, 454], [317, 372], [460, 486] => -1.9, 13.7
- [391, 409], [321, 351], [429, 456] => 0.3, 13.7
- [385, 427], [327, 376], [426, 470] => -1.3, 13.6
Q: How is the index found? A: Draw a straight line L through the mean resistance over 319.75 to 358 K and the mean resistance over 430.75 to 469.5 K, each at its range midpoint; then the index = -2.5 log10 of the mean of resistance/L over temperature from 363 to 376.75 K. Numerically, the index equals 0.27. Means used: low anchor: 12.6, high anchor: 14.9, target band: 10.3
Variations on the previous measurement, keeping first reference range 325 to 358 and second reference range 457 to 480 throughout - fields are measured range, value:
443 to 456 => -0.03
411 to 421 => -0.06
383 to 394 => -0.03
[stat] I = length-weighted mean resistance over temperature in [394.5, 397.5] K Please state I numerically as 13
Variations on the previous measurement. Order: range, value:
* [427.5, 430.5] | 14.2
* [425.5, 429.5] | 14.2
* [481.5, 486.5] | 12.6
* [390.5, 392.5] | 13.6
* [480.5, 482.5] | 12.5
